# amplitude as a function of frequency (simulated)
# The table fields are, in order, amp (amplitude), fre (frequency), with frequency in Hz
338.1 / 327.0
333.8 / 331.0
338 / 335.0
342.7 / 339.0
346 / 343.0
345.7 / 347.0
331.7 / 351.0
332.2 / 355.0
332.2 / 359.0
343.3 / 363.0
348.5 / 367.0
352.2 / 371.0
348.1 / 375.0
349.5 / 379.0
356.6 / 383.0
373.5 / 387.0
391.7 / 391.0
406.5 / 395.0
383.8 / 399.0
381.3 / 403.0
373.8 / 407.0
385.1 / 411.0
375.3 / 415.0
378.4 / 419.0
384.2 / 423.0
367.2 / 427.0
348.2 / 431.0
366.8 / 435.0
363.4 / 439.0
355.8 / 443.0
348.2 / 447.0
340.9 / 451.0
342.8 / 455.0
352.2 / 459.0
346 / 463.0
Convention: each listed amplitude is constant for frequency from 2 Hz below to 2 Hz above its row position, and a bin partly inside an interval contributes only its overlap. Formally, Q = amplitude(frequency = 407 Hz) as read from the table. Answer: 373.8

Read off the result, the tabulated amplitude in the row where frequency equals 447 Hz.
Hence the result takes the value 348.2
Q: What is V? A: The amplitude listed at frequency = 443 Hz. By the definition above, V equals 355.8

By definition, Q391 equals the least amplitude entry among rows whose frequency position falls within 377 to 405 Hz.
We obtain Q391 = 349.5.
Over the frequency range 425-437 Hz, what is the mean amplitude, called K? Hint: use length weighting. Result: 361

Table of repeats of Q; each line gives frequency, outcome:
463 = 346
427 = 367.2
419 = 378.4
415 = 375.3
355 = 332.2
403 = 381.3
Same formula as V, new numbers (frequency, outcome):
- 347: 345.7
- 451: 340.9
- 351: 331.7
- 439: 363.4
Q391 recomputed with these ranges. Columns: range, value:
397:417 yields 373.8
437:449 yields 348.2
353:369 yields 332.2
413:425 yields 375.3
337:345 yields 342.7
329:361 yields 331.7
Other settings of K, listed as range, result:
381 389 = 365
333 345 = 342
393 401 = 395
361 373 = 348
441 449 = 352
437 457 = 350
